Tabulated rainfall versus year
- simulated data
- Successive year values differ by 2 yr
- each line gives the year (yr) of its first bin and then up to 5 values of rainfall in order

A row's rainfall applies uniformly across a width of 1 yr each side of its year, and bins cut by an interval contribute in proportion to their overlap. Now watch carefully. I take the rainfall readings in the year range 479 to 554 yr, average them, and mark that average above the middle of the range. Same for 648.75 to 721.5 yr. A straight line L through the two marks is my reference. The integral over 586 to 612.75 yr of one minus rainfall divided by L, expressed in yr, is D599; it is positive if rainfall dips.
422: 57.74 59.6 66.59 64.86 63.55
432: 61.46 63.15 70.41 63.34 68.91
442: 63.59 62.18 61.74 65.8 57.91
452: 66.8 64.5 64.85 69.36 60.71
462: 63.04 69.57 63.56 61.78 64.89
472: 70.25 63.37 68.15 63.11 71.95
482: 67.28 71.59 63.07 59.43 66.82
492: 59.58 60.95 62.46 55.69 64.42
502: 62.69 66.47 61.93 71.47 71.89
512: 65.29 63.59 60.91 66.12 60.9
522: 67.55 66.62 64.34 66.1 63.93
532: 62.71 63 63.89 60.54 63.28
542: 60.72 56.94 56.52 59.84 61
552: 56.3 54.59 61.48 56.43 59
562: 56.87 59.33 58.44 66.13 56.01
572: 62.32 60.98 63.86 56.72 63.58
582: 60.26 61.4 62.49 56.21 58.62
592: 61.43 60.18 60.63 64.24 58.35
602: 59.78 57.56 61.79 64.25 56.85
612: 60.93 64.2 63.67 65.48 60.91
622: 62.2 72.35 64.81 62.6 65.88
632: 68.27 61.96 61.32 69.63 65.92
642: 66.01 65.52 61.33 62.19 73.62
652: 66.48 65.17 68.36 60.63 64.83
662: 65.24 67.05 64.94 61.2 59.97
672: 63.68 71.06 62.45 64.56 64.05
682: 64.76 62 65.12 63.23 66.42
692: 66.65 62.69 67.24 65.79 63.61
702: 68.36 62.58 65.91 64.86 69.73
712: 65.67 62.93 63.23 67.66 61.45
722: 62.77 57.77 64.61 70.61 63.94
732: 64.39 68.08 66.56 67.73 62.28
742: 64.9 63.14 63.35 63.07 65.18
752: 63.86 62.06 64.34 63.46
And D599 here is 1.7 yr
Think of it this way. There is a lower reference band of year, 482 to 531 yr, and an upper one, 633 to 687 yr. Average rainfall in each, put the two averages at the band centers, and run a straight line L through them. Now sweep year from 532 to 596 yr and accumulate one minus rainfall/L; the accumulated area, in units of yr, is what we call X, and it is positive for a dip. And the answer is 4.5 yr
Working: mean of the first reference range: 64.4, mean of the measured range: 60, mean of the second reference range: 64.8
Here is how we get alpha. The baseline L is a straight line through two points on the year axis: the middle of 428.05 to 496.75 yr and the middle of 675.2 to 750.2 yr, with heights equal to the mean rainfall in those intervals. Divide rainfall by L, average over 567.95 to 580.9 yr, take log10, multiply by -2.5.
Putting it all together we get 0.06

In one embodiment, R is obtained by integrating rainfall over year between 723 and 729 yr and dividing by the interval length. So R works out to 64.3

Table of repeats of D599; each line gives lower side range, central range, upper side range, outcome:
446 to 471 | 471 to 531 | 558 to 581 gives -2.14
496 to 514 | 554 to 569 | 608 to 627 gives 1.13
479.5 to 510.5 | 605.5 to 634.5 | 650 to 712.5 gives 0.51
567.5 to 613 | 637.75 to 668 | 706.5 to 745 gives -1.45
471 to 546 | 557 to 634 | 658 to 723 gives 3.55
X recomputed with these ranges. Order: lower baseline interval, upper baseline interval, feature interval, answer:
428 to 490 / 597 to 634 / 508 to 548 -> 0.4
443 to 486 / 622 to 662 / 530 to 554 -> 1.9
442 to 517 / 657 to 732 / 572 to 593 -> 1.3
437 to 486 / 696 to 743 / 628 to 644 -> -0.1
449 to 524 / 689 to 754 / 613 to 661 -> -0.2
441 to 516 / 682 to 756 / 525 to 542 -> 0.3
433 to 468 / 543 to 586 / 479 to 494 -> -0.6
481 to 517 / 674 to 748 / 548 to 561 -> 1.2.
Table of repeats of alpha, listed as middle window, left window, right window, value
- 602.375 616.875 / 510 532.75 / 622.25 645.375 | 0.072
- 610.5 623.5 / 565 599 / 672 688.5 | -0.015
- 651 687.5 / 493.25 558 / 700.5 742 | -0.002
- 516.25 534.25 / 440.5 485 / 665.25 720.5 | 0.011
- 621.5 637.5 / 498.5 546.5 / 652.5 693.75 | -0.014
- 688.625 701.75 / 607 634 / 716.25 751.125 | -0.020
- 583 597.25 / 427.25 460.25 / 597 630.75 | 0.048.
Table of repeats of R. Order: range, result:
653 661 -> 64.7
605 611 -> 61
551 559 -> 57.2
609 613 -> 58.9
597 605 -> 60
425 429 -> 65.7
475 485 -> 68.4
